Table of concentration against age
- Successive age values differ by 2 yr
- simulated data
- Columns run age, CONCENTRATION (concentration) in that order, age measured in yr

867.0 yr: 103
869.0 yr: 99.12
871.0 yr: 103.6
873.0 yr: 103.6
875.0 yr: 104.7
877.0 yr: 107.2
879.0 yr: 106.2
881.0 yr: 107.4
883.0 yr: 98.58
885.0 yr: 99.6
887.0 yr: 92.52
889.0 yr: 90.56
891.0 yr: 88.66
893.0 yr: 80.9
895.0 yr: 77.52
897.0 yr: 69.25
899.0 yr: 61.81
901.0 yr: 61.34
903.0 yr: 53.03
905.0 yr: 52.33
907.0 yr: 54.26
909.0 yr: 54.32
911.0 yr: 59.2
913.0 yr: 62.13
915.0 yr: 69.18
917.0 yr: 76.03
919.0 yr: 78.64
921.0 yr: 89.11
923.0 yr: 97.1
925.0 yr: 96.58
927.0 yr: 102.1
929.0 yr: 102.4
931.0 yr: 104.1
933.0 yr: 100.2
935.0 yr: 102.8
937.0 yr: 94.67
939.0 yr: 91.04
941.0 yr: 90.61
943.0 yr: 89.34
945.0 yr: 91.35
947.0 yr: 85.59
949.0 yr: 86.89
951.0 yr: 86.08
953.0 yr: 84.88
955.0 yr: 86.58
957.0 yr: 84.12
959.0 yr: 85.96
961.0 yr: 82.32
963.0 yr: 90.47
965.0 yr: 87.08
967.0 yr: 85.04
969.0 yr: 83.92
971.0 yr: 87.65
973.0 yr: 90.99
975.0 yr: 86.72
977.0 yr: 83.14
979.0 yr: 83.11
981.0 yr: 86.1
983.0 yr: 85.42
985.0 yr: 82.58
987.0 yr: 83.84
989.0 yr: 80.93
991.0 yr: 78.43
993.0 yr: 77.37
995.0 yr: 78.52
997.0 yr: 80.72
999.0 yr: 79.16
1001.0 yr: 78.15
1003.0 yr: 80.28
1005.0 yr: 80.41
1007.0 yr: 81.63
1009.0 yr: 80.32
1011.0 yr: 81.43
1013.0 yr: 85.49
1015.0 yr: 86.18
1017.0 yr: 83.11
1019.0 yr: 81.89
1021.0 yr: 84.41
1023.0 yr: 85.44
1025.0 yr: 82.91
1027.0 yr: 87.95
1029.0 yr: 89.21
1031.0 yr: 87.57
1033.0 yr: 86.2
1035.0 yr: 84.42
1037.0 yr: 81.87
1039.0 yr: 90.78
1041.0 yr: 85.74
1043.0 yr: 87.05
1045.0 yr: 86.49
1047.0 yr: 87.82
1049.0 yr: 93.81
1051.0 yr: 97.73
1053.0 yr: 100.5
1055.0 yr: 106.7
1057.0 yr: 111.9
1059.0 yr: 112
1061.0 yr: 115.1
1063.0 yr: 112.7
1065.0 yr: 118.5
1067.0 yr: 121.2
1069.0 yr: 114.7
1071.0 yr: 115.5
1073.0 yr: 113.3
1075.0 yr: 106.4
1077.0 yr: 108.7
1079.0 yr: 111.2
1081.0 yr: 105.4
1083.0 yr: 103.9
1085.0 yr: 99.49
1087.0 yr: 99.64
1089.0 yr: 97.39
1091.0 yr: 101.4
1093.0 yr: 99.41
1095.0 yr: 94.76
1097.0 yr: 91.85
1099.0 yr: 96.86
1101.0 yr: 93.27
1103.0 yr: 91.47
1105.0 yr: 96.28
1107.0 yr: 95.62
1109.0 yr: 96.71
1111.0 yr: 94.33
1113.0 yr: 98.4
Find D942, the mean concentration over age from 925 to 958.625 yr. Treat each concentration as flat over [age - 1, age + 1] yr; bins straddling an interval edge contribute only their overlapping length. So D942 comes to 92.7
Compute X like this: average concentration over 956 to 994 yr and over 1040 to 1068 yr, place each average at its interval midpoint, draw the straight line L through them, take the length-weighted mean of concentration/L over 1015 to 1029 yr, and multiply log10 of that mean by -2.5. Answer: 0.13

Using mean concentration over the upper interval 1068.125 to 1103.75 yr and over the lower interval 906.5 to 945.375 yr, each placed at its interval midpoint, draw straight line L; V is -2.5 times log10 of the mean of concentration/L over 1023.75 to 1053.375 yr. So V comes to 0.11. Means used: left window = 85.6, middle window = 88.4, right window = 103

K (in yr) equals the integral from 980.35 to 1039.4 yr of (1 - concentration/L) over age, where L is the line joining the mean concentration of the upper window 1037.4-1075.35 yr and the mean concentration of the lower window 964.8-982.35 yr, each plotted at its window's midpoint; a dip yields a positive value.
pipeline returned 6.7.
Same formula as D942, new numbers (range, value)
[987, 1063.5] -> 88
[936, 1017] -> 84.6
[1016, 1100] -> 98.2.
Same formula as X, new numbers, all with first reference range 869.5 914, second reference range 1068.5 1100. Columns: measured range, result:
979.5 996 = 0.13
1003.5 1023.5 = 0.15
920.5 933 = -0.16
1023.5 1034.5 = 0.13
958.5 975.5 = 0.04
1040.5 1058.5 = 0.04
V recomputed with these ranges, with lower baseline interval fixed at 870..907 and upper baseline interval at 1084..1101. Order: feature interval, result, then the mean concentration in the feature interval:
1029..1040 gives 0.09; 86.4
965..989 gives 0.07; 85.2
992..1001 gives 0.17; 78.9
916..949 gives -0.06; 93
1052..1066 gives -0.16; 111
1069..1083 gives -0.14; 110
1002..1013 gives 0.14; 81.2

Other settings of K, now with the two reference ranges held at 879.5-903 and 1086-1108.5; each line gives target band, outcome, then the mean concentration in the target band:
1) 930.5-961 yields -1.3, 90.4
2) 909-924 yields 1.9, 74.5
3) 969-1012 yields 3.5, 82.3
